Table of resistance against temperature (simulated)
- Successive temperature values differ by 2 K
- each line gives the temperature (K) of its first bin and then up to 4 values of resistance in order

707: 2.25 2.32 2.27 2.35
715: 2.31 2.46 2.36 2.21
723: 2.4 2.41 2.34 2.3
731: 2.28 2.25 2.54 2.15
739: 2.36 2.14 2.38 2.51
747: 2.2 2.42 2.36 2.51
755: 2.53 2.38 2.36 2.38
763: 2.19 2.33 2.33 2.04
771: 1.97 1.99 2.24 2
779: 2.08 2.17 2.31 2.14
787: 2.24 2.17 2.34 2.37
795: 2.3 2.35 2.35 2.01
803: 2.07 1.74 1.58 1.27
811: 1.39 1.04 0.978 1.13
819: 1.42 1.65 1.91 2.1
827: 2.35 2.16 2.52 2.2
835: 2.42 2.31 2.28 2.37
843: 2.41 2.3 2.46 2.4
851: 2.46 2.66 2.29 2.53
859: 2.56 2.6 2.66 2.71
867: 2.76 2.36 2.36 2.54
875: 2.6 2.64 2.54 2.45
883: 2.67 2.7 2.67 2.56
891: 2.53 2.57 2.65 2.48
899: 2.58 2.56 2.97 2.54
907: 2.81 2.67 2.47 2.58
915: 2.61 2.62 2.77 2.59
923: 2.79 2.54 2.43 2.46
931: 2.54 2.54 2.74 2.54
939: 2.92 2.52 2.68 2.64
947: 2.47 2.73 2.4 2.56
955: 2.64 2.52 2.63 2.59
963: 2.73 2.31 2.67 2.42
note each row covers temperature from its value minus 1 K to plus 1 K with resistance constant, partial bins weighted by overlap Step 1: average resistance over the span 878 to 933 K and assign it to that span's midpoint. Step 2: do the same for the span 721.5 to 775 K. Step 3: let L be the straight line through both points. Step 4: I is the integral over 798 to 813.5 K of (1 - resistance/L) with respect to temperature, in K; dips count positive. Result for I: 4.57 K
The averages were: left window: 2.31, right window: 2.6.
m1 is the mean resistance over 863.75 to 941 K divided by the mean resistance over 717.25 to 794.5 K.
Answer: 1.14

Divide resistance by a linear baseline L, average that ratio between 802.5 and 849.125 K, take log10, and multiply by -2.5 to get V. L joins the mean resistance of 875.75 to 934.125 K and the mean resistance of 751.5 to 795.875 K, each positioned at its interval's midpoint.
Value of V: 0.24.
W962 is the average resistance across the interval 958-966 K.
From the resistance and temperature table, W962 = 2.56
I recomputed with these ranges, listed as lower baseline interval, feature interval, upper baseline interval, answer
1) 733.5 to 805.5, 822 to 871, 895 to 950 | 0.7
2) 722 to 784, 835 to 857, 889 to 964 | 0.5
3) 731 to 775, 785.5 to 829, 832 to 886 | 9.8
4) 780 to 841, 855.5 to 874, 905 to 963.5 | -2.5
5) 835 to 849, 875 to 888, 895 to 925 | -0.4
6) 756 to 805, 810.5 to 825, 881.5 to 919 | 5.8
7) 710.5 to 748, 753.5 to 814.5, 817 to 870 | 6.3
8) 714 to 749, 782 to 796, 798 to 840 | -1.7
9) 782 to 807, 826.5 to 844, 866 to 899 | 0.2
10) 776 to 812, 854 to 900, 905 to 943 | -2.9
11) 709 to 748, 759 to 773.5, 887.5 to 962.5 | 1.1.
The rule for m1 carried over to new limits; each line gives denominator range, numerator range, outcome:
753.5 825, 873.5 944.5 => 1.31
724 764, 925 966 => 1.10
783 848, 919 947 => 1.30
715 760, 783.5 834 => 0.81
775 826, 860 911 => 1.38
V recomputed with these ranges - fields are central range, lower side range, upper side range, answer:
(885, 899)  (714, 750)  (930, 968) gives -0.024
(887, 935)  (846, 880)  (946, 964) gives -0.019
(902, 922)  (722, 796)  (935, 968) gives -0.053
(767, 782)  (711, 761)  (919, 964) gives 0.152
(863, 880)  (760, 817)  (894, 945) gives -0.077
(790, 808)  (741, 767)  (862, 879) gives 0.154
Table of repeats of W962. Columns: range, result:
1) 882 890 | 2.65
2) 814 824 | 1.42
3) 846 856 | 2.45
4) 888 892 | 2.54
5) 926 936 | 2.54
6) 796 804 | 2.19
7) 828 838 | 2.32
